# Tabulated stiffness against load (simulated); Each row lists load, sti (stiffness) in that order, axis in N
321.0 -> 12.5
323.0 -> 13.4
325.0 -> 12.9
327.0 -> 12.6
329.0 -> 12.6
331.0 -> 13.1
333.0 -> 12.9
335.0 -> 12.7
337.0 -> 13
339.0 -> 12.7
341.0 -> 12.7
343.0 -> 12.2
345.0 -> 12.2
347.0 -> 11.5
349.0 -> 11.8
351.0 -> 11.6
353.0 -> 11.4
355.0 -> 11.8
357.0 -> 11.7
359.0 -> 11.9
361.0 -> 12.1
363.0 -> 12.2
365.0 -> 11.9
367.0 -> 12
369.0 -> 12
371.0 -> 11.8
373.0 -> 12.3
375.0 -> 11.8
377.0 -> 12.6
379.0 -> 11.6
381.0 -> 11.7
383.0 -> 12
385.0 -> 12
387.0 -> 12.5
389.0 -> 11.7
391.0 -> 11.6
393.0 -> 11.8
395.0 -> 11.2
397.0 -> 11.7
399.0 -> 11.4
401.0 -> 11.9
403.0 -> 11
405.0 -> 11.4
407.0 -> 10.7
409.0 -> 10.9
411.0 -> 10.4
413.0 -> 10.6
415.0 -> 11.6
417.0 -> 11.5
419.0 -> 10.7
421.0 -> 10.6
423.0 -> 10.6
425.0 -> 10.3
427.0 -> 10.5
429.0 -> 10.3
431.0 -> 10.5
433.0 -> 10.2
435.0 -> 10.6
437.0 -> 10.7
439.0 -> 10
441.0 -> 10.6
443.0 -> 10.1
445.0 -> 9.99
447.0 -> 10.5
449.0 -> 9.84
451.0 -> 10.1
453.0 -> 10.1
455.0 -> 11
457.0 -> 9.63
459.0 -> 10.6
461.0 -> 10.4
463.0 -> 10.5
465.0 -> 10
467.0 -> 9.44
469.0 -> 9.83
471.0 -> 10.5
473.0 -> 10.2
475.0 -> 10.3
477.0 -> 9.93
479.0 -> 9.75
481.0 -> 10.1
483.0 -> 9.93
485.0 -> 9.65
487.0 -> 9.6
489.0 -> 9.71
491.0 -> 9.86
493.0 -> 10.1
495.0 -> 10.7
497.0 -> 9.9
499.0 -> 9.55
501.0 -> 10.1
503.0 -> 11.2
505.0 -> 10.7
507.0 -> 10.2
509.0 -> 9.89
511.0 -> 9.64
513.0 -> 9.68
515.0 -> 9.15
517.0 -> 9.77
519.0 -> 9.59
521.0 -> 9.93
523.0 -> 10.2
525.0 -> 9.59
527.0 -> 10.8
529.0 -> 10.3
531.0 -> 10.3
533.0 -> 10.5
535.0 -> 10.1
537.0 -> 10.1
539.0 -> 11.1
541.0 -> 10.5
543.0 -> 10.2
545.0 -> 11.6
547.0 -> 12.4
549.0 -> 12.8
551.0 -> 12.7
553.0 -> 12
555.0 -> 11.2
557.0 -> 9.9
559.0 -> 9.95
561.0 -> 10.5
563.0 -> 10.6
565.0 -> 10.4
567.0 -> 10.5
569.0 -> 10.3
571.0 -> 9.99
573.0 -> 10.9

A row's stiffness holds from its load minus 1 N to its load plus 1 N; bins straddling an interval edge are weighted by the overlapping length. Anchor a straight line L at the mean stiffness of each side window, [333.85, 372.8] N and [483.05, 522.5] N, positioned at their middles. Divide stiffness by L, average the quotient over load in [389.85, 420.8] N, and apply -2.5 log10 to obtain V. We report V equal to 0.01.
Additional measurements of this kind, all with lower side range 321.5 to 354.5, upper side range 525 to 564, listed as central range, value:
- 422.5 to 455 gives 0.135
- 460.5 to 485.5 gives 0.141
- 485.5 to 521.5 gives 0.128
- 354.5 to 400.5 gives 0.024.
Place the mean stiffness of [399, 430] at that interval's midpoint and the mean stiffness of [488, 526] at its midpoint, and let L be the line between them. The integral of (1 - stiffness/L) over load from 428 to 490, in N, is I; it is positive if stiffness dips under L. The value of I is 1.8 N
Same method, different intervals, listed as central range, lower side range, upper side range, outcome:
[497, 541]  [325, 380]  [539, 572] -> 4.22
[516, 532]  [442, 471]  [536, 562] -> 1.21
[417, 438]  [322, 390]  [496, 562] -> 1.73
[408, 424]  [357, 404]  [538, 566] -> 1.15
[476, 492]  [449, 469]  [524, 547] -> 0.73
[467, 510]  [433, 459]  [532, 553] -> 2.54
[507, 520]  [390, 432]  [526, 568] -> 1.48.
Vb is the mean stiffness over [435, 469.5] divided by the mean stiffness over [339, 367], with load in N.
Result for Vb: 0.85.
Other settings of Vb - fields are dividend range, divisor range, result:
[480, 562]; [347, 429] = 0.90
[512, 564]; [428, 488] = 1.04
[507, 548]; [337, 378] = 0.85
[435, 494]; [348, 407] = 0.86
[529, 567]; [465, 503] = 1.09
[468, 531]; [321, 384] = 0.82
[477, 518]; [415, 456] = 0.95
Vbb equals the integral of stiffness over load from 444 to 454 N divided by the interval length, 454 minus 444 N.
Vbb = 10.1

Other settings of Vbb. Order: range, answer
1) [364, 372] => 11.9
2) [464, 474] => 9.99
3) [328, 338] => 12.9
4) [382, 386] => 12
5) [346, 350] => 11.7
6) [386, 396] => 11.8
